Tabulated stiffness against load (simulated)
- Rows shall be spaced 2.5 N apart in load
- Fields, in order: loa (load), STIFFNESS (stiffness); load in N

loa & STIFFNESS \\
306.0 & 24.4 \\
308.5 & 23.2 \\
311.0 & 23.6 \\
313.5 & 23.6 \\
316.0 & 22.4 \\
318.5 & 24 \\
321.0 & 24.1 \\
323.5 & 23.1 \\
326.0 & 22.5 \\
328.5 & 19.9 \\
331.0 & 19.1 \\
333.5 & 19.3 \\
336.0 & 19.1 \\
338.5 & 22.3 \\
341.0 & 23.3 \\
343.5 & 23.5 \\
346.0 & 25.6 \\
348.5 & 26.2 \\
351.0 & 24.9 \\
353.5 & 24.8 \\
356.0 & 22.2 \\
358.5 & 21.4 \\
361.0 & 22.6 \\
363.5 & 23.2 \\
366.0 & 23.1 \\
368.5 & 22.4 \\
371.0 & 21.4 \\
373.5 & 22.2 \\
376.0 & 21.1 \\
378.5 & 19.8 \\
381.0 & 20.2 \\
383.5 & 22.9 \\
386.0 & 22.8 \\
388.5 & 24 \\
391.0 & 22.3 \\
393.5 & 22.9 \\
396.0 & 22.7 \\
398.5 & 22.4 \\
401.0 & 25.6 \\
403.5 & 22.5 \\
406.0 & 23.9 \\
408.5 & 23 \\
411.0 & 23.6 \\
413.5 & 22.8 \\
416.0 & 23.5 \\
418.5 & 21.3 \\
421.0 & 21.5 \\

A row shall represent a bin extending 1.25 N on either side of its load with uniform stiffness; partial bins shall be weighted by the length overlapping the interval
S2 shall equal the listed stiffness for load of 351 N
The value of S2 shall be 24.9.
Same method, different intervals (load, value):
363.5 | 23.2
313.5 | 23.6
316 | 22.4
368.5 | 22.4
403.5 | 22.5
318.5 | 24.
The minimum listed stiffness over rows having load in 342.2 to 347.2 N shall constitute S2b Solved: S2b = 23.5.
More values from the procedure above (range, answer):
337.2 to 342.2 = 22.3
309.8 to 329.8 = 19.9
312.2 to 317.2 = 22.4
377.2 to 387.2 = 19.8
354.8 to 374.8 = 21.4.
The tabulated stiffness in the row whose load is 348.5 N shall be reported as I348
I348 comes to 26.2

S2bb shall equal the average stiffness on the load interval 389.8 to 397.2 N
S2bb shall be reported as 22.6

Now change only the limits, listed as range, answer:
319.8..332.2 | 21.7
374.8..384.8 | 21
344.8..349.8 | 25.9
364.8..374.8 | 22.3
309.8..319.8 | 23.4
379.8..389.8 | 22.5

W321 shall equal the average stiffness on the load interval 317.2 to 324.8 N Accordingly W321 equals 23.7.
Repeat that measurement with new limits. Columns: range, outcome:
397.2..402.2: 24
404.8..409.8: 23.4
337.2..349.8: 24.2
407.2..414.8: 23.1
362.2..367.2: 23.1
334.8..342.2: 21.6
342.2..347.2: 24.5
